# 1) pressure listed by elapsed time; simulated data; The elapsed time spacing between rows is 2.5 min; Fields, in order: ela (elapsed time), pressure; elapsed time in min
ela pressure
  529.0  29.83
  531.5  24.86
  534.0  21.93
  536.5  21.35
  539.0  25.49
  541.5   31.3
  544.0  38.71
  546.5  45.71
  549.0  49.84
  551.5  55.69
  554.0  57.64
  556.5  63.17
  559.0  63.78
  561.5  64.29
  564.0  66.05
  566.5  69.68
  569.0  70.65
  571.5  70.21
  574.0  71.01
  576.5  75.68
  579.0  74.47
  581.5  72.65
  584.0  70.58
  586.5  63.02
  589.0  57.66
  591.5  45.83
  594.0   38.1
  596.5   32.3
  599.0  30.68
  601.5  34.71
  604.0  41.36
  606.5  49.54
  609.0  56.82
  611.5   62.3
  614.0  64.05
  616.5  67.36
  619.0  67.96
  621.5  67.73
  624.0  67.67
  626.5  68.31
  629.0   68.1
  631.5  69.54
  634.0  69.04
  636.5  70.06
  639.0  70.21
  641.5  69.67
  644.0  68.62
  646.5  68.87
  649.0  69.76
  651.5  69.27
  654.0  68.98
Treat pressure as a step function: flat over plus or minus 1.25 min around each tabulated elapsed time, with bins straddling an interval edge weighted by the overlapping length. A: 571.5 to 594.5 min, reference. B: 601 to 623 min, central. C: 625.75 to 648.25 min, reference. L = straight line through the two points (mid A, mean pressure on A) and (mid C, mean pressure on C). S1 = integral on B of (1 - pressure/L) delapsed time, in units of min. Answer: 3.1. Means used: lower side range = 64.4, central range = 57.7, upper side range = 69.2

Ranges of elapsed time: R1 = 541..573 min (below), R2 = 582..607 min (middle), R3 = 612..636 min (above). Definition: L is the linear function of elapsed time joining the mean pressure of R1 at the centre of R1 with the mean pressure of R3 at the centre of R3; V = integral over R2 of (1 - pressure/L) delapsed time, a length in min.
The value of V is 6.4 min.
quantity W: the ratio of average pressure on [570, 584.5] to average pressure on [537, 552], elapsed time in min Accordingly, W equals 1.8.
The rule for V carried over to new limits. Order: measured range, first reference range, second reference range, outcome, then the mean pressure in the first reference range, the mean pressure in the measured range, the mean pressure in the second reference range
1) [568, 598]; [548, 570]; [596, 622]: -1.88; 62.4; 61.5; 52.4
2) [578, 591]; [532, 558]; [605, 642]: -3.21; 40.8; 66.3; 65.6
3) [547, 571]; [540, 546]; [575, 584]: -4.48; 35.9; 62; 73.7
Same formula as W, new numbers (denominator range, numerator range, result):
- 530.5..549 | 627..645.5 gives 2.21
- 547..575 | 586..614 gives 0.74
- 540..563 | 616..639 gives 1.32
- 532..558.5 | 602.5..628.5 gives 1.48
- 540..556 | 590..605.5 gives 0.80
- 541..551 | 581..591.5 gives 1.46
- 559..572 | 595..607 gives 0.55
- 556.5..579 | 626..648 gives 1.00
